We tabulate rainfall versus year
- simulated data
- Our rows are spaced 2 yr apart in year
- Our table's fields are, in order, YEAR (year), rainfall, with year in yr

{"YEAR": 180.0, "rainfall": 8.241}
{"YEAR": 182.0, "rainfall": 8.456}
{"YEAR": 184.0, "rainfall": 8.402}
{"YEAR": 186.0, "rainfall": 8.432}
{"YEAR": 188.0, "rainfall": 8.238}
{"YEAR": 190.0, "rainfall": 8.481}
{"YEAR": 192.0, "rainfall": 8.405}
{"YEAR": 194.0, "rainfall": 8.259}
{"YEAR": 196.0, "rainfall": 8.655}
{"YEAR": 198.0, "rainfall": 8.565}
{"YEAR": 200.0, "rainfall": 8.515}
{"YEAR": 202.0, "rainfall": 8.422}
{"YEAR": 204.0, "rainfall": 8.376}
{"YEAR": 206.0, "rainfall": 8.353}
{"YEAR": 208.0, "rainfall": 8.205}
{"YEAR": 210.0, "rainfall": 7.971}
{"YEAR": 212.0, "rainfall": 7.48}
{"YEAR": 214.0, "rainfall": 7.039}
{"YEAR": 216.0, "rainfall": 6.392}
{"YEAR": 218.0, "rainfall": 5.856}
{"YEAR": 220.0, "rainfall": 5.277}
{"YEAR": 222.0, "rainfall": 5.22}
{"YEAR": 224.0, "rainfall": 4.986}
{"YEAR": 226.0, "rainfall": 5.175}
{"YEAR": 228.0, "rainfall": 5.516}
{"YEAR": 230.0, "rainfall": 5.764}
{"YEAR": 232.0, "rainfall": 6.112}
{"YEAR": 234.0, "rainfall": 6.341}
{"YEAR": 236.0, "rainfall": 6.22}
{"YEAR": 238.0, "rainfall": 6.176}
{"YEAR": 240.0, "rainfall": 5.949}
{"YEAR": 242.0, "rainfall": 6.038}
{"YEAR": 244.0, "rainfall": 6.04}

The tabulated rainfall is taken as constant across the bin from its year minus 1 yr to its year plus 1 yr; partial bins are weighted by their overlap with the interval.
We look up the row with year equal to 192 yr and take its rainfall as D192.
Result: 8.405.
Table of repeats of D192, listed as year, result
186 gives 8.432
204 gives 8.376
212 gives 7.48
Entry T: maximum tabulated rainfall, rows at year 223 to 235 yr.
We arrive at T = 6.341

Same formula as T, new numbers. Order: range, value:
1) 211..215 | 7.48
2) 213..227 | 7.039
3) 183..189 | 8.432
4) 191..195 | 8.405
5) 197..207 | 8.565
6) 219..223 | 5.277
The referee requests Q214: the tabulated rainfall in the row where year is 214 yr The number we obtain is 7.039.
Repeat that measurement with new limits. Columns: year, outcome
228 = 5.516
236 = 6.22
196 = 8.655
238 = 6.176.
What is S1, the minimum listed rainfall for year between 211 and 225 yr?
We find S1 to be 4.986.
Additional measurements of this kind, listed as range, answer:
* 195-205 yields 8.376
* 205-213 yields 7.48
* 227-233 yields 5.516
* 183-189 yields 8.238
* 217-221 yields 5.277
